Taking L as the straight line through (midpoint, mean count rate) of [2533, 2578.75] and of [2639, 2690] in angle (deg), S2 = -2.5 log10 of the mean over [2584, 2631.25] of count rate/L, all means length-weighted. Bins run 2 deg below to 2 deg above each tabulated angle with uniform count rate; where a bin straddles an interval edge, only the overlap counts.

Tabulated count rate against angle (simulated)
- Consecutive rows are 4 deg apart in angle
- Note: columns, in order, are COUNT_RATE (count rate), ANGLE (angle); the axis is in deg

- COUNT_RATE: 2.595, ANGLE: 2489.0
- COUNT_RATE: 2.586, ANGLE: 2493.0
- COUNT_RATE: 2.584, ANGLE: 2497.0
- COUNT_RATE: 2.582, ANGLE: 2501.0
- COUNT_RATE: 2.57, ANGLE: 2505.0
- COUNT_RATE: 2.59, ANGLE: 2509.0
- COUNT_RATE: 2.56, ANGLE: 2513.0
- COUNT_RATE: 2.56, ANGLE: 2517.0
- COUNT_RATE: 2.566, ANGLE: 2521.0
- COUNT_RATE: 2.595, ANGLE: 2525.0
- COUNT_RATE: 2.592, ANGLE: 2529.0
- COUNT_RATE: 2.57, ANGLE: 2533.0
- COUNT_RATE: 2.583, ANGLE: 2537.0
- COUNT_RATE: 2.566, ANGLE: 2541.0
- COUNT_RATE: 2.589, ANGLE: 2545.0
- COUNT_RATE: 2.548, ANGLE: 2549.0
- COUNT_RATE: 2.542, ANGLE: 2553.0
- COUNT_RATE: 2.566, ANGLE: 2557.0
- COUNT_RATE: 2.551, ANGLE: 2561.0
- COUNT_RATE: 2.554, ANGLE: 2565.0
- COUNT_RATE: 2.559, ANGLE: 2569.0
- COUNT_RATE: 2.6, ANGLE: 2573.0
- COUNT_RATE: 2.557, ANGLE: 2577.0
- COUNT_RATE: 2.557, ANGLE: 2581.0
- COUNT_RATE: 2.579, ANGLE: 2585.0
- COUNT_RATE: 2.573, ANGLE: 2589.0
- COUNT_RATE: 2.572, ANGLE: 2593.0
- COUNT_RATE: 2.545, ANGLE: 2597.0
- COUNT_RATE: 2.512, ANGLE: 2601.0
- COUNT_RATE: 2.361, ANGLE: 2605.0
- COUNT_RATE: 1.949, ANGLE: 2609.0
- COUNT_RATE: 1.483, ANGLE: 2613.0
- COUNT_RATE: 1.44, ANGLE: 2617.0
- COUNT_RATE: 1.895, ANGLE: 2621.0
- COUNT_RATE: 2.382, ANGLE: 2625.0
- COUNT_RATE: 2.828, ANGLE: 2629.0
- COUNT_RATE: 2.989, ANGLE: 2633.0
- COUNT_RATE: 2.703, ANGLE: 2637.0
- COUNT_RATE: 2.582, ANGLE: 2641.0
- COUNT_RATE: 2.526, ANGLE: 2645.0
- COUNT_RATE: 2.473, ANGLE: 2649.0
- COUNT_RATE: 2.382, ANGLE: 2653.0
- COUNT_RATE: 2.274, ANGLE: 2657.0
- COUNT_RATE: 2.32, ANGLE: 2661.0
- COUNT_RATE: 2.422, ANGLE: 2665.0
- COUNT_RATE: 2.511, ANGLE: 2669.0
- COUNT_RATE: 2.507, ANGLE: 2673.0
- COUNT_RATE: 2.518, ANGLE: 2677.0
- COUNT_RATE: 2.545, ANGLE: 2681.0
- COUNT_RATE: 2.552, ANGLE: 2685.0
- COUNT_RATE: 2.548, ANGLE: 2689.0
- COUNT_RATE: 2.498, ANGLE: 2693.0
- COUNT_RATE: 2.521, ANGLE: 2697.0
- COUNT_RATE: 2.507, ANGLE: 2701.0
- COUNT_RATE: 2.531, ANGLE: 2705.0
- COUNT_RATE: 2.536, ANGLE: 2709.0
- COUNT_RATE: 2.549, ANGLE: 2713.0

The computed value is 0.12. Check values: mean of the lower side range 2.57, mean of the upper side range 2.47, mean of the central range 2.26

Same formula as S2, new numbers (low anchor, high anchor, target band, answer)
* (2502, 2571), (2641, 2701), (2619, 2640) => -0.024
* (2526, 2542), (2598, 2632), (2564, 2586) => -0.092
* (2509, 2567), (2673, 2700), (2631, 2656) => -0.024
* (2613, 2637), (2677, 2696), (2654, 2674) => 0.017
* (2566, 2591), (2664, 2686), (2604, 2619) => 0.396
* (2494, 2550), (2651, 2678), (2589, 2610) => 0.028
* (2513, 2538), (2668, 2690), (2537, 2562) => 0.003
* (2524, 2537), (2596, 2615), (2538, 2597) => -0.088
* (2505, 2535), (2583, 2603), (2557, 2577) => -0.001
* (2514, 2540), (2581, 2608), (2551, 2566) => -0.004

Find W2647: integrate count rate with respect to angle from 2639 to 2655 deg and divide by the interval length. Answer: 2.49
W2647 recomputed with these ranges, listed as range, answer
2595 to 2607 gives 2.47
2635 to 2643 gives 2.64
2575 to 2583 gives 2.56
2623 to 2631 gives 2.6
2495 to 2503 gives 2.58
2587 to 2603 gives 2.55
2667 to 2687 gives 2.53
